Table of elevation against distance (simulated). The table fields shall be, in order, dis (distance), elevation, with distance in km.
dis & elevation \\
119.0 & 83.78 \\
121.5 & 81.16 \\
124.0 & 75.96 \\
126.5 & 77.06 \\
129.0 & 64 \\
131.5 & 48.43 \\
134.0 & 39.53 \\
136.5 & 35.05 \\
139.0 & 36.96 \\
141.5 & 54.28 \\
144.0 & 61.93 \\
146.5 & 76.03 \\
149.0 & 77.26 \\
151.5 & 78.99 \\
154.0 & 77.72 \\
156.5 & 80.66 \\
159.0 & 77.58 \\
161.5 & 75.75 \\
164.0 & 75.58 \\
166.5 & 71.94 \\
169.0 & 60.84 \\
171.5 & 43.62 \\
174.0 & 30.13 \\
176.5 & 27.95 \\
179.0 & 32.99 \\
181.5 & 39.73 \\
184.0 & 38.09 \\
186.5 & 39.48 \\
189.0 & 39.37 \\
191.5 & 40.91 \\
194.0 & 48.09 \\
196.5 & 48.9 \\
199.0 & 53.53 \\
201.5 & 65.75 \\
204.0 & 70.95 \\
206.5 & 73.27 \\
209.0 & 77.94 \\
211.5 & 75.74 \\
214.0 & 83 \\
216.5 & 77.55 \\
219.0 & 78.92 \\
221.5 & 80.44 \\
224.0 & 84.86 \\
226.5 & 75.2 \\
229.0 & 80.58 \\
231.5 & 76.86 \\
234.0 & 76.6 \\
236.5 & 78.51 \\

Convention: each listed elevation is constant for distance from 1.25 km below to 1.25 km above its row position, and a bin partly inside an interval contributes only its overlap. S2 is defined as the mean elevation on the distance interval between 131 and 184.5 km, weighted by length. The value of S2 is 56.8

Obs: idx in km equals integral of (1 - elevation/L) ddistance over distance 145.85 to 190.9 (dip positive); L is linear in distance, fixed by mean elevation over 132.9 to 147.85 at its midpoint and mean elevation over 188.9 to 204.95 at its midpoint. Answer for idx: -4.9 km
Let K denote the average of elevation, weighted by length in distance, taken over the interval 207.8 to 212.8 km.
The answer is 76.9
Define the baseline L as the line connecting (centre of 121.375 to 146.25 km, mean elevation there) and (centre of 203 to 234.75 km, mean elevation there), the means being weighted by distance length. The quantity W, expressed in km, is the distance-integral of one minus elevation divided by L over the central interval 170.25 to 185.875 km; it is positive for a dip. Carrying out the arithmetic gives 7.4 km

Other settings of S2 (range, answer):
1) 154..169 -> 75.1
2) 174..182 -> 32.4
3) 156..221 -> 58.8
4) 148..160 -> 78.5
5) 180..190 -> 39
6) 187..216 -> 61.4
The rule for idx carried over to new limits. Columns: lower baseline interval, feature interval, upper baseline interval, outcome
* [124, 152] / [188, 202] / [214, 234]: 4.6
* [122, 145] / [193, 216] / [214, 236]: 2.2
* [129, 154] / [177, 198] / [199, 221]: 8.6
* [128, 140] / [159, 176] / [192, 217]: -1.6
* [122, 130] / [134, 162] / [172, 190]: -4.2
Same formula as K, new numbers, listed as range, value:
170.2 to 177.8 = 34.1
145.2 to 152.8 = 77.3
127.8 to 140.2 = 44.7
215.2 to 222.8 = 79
